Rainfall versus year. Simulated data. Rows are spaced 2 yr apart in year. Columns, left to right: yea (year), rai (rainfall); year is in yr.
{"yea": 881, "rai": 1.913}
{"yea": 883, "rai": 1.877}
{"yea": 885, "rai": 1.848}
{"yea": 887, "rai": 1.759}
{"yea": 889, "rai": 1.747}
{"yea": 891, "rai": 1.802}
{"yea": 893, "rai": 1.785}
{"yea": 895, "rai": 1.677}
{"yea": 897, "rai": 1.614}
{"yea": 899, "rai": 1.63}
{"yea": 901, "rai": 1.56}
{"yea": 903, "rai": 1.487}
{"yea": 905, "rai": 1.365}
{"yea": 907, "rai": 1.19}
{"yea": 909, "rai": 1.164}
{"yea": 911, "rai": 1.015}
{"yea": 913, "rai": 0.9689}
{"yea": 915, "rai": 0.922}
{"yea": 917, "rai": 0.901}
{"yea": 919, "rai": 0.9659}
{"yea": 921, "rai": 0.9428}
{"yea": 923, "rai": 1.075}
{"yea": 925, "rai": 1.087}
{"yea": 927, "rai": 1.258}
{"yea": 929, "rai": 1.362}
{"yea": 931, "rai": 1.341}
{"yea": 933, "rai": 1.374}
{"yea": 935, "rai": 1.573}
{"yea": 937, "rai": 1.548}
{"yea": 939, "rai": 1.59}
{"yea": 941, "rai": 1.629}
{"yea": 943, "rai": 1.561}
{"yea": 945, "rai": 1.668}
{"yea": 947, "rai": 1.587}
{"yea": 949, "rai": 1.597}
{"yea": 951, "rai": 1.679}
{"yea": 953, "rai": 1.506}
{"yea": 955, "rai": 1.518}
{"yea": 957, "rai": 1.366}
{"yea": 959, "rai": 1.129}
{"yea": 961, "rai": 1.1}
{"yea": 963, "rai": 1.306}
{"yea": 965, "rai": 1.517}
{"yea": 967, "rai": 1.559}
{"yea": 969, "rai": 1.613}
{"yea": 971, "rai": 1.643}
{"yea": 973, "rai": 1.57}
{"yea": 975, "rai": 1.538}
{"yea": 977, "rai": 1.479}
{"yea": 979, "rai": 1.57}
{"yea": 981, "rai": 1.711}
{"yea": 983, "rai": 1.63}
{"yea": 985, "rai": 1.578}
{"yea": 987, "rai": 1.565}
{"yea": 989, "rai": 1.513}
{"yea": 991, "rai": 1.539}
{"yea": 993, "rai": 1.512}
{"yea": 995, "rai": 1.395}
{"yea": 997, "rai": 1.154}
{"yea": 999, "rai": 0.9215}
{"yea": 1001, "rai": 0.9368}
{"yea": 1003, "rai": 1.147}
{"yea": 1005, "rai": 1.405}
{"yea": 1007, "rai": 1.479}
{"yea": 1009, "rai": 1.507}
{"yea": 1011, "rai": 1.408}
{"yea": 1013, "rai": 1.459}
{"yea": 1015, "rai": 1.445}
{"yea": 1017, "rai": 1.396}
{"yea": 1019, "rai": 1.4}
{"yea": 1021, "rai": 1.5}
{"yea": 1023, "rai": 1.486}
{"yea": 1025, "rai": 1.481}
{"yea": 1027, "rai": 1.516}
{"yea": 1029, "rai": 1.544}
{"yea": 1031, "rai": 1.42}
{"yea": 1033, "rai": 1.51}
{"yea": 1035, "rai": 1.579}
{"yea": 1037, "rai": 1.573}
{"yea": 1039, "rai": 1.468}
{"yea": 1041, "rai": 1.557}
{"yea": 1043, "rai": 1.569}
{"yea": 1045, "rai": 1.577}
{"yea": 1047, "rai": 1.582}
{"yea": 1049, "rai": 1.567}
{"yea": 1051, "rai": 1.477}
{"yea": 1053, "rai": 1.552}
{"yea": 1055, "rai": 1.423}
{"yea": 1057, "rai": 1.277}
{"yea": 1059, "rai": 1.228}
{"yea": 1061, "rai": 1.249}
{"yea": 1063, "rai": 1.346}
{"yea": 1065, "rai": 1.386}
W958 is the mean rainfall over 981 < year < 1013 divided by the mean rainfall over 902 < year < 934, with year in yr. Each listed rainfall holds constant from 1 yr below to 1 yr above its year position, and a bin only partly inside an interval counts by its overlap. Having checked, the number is 1.21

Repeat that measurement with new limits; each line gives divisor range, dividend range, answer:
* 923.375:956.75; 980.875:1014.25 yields 0.94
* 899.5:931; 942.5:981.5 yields 1.29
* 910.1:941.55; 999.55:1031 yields 1.15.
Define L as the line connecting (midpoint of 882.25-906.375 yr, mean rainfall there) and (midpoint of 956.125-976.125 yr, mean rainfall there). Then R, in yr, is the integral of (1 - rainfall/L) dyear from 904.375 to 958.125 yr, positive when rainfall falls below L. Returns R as 7.5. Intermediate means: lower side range 1.67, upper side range 1.43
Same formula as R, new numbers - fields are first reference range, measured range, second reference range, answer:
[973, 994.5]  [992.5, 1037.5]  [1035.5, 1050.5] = 4.7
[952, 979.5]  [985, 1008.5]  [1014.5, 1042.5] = 2.2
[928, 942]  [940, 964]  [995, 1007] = -1.1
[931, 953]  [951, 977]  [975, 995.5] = 1.7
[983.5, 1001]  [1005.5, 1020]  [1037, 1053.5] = 0.0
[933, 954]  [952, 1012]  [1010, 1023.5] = 3.2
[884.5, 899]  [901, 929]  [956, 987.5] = 9.0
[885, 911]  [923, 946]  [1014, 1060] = 1.5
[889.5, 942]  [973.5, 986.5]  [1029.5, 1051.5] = -1.3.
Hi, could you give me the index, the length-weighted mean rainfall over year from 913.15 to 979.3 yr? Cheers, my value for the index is 1.39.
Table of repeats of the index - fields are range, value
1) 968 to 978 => 1.57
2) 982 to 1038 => 1.43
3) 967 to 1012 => 1.45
